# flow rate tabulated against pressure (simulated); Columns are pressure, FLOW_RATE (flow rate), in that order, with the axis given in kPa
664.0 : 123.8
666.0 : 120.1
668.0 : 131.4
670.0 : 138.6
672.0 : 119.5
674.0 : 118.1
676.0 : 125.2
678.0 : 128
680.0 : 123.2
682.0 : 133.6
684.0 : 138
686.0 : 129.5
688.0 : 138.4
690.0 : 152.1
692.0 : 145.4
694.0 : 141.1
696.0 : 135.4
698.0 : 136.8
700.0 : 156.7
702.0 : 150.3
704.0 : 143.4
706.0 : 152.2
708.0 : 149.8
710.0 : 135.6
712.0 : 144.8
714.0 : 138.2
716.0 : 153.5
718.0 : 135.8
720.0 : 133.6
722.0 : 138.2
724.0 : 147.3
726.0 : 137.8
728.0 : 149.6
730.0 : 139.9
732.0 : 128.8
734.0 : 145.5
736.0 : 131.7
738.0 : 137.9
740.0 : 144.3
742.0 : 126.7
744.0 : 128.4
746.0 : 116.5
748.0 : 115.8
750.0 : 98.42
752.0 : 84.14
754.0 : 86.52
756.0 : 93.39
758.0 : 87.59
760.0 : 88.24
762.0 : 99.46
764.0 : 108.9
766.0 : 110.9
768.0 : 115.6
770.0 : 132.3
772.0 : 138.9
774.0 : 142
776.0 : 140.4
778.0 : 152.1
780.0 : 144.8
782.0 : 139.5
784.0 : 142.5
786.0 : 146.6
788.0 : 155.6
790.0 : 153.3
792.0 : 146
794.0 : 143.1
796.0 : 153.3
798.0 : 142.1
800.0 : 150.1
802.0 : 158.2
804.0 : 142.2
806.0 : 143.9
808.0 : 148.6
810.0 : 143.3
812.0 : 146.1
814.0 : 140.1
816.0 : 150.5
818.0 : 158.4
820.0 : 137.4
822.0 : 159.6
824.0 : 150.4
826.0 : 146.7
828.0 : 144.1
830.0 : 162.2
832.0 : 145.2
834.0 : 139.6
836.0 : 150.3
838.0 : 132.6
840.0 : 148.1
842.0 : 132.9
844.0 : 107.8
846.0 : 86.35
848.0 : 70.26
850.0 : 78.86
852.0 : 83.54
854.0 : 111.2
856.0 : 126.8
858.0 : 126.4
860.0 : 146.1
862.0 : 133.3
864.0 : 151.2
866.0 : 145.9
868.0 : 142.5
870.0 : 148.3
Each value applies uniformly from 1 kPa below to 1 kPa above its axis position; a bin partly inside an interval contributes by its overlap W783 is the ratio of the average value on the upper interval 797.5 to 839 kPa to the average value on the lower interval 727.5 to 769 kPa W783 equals 1.3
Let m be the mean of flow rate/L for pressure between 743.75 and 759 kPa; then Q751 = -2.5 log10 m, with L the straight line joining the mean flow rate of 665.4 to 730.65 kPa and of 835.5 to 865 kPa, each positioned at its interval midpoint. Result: 0.30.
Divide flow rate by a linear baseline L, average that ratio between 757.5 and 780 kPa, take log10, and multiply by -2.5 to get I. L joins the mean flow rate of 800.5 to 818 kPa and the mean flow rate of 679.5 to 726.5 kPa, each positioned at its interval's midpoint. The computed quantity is 0.19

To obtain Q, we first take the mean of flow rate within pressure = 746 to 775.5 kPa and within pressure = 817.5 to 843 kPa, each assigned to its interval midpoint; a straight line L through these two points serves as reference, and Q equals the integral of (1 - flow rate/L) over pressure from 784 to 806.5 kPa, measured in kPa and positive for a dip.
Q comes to -3.8 kPa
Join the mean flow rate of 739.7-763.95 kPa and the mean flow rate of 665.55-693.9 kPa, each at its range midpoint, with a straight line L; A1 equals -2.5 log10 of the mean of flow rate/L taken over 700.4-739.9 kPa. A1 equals -0.214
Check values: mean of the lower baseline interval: 132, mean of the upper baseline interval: 105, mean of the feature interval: 142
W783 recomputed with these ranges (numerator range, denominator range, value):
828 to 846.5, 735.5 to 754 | 1.15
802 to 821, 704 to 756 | 1.11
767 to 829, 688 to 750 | 1.05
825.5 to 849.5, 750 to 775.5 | 1.20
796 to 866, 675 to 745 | 0.97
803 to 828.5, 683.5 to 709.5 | 1.02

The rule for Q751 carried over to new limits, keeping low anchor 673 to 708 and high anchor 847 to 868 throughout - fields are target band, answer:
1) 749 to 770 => 0.297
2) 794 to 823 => -0.189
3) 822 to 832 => -0.231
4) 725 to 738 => -0.042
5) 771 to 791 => -0.143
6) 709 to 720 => -0.042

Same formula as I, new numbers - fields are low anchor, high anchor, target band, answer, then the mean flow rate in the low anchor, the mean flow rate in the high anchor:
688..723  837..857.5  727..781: 0.082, 144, 108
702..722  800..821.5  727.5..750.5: 0.108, 143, 147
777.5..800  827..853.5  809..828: -0.121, 147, 121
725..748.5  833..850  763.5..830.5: -0.154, 134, 119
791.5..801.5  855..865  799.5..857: 0.065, 148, 137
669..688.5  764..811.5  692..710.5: -0.104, 129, 142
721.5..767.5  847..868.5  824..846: -0.167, 119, 119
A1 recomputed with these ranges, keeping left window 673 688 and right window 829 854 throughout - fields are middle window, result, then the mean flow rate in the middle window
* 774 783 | -0.17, 144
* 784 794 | -0.21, 149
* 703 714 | -0.14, 145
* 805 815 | -0.19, 144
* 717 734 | -0.11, 139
